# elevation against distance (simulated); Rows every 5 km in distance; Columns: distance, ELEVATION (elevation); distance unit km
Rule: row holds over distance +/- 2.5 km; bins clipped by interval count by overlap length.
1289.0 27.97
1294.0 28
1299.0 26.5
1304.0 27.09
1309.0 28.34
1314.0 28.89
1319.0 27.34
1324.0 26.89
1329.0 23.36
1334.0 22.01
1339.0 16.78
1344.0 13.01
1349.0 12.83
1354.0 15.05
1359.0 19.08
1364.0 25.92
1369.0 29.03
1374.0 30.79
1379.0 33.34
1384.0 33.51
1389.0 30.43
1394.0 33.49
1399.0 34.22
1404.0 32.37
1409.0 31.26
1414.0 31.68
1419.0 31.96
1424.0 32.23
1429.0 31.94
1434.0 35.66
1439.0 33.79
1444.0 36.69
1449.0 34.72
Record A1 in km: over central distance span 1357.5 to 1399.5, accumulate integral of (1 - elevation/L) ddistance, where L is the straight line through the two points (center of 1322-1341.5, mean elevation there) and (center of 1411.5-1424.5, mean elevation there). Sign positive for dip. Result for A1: -3.8 km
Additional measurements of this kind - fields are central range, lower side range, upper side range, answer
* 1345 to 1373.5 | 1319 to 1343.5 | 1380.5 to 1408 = 6.8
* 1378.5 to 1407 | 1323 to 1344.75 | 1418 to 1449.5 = -4.5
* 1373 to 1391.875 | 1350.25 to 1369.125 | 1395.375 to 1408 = -3.3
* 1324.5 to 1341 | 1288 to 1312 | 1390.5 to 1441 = 4.2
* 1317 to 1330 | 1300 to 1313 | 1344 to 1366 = -1.1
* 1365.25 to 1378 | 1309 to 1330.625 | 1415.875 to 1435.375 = -0.1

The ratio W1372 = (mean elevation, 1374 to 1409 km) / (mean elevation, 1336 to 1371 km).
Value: 1.7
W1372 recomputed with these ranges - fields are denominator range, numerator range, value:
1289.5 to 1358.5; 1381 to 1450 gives 1.45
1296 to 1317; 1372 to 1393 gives 1.16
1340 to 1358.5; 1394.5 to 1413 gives 2.25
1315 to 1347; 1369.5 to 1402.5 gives 1.49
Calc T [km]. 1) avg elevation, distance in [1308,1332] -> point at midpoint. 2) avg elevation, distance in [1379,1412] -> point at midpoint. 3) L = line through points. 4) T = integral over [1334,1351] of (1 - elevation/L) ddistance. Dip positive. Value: 7.8 km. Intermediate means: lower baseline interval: 26.8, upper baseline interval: 32.6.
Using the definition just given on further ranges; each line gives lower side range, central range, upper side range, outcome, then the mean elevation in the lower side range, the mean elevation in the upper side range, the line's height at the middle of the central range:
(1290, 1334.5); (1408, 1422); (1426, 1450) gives 0.6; 26.7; 34.5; 33.1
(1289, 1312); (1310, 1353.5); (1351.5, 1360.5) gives 1.2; 27.6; 16.8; 21.5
